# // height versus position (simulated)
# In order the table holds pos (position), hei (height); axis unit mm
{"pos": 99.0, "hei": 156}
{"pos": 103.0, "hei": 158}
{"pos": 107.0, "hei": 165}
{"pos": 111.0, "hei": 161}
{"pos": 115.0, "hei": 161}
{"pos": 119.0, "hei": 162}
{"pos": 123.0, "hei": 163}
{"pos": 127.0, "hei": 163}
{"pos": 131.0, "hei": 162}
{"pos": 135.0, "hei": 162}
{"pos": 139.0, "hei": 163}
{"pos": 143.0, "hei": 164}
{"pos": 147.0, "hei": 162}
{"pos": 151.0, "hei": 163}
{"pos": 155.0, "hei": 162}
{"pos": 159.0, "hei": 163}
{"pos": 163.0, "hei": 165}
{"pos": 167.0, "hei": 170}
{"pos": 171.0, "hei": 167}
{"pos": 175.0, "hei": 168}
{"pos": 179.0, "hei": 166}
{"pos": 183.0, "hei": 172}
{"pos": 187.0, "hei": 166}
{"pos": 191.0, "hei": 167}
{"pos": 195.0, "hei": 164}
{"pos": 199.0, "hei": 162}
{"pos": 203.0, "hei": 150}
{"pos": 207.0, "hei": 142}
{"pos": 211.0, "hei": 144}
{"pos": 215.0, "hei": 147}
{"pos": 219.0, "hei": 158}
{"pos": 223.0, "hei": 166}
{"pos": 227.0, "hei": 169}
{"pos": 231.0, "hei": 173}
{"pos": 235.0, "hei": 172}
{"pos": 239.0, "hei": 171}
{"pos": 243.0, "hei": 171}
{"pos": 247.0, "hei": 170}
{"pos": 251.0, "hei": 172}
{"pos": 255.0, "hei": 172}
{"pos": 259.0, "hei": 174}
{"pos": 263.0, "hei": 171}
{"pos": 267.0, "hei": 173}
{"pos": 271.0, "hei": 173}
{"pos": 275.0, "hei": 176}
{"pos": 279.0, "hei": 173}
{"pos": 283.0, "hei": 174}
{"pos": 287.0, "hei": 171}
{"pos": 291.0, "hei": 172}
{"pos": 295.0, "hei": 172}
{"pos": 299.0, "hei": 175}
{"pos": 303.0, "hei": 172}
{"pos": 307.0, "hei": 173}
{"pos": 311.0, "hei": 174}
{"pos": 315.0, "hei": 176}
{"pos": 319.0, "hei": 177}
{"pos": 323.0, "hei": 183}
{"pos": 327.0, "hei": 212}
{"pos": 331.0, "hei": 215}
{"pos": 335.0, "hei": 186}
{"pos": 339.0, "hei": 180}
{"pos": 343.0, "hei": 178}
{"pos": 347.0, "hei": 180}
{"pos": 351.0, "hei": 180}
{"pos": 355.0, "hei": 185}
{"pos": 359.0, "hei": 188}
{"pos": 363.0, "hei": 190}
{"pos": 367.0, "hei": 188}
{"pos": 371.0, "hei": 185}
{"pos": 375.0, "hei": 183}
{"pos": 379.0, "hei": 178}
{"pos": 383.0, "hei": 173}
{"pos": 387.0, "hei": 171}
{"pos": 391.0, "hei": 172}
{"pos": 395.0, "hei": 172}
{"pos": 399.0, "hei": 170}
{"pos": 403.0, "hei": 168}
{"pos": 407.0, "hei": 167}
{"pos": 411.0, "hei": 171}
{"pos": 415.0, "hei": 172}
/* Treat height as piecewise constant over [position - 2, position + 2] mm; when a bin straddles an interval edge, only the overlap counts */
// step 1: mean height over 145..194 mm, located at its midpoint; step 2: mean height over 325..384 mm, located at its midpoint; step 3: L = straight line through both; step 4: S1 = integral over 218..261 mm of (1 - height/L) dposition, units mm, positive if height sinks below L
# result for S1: 0.9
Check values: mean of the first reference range 166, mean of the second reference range 187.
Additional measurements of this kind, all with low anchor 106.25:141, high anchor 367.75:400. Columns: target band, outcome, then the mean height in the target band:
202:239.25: 1.92 mm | 159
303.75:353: -3.12 mm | 184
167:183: -0.28 mm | 168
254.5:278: -0.46 mm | 173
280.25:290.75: -0.09 mm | 172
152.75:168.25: -0.04 mm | 165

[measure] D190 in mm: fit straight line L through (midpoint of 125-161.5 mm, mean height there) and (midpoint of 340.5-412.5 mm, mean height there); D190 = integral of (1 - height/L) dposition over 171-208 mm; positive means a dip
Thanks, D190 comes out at 0.7 mm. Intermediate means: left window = 163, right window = 178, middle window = 163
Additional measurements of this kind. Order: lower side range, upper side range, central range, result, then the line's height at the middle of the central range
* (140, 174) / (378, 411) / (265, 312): -1.4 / 168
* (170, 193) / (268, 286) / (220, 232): 0.2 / 171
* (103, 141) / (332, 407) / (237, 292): -0.1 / 172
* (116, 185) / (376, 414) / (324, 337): -2.5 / 170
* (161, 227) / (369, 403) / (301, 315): -0.3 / 169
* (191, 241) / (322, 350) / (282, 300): 0.7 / 179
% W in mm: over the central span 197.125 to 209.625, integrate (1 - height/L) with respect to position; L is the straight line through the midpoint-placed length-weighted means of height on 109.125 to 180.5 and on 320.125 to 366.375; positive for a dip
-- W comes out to 1.47 mm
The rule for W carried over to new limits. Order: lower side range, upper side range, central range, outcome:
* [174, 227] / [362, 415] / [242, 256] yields -0.6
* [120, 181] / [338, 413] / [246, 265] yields -0.2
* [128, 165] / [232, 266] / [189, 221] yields 2.6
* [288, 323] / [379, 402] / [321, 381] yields -5.0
